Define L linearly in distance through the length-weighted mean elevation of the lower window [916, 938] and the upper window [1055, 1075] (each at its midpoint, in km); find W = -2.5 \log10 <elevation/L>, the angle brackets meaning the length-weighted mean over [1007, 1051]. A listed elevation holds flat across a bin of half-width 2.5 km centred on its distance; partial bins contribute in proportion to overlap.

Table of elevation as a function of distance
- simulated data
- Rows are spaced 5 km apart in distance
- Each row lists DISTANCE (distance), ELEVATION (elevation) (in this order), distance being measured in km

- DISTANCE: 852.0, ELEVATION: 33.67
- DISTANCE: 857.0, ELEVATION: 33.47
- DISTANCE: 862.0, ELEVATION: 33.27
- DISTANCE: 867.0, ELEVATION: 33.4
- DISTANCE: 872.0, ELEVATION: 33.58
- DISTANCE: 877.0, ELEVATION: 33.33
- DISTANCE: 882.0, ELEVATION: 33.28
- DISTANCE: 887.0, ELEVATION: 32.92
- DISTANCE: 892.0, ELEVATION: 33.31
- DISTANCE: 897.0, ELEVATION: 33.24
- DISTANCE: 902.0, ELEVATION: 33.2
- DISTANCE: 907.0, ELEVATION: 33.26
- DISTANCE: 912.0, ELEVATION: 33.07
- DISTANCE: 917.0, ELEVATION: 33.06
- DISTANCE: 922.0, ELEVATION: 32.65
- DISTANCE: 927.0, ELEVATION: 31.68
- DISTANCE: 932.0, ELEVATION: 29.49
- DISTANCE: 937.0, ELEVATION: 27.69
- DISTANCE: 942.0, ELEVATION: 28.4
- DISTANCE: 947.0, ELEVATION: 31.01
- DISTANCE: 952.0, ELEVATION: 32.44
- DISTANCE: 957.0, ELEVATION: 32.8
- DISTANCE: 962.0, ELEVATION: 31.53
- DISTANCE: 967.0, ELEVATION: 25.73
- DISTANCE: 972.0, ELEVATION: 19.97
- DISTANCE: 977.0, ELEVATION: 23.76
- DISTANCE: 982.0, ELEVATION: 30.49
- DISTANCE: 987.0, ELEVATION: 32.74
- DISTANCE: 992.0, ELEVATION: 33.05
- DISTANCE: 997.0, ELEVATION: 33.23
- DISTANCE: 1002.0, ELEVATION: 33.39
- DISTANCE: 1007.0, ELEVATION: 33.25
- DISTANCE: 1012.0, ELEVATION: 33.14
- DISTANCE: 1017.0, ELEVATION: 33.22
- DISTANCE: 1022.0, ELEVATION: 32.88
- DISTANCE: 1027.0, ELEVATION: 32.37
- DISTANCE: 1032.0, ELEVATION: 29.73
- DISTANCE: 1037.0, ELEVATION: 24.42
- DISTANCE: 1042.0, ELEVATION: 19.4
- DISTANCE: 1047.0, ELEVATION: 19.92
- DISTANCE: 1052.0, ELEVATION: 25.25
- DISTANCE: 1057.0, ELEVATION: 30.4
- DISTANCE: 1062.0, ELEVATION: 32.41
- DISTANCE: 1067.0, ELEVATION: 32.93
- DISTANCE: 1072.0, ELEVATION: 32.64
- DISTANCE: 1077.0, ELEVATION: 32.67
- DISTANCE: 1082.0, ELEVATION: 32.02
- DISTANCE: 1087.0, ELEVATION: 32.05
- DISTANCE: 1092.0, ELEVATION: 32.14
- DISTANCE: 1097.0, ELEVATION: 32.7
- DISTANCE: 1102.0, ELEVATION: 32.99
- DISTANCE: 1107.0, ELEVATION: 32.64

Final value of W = 0.13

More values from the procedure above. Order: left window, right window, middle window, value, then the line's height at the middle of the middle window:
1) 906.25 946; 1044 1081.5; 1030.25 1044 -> 0.22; 29.8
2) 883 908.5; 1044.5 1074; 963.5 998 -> 0.10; 30.9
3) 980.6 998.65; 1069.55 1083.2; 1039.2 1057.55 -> 0.37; 32.5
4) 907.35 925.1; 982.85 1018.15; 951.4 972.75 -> 0.15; 33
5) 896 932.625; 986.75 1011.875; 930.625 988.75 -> 0.15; 32.9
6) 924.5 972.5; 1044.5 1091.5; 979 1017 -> -0.10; 29.7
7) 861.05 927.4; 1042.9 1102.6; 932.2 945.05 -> 0.14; 32.4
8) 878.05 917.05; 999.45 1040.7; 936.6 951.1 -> 0.10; 32.4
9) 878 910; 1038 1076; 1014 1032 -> -0.13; 28.8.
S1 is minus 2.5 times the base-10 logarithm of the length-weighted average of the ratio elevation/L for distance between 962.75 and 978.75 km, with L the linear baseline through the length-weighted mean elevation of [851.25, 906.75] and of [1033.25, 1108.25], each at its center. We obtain 0.29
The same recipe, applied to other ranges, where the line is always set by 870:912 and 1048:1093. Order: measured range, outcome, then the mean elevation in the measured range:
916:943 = 0.079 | 30.5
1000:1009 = -0.050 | 33.3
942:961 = 0.031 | 31.6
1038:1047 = 0.467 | 20.4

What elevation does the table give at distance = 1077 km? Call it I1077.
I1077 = 32.67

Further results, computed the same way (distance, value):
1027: 32.37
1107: 32.64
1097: 32.7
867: 33.4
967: 25.73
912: 33.07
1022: 32.88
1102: 32.99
